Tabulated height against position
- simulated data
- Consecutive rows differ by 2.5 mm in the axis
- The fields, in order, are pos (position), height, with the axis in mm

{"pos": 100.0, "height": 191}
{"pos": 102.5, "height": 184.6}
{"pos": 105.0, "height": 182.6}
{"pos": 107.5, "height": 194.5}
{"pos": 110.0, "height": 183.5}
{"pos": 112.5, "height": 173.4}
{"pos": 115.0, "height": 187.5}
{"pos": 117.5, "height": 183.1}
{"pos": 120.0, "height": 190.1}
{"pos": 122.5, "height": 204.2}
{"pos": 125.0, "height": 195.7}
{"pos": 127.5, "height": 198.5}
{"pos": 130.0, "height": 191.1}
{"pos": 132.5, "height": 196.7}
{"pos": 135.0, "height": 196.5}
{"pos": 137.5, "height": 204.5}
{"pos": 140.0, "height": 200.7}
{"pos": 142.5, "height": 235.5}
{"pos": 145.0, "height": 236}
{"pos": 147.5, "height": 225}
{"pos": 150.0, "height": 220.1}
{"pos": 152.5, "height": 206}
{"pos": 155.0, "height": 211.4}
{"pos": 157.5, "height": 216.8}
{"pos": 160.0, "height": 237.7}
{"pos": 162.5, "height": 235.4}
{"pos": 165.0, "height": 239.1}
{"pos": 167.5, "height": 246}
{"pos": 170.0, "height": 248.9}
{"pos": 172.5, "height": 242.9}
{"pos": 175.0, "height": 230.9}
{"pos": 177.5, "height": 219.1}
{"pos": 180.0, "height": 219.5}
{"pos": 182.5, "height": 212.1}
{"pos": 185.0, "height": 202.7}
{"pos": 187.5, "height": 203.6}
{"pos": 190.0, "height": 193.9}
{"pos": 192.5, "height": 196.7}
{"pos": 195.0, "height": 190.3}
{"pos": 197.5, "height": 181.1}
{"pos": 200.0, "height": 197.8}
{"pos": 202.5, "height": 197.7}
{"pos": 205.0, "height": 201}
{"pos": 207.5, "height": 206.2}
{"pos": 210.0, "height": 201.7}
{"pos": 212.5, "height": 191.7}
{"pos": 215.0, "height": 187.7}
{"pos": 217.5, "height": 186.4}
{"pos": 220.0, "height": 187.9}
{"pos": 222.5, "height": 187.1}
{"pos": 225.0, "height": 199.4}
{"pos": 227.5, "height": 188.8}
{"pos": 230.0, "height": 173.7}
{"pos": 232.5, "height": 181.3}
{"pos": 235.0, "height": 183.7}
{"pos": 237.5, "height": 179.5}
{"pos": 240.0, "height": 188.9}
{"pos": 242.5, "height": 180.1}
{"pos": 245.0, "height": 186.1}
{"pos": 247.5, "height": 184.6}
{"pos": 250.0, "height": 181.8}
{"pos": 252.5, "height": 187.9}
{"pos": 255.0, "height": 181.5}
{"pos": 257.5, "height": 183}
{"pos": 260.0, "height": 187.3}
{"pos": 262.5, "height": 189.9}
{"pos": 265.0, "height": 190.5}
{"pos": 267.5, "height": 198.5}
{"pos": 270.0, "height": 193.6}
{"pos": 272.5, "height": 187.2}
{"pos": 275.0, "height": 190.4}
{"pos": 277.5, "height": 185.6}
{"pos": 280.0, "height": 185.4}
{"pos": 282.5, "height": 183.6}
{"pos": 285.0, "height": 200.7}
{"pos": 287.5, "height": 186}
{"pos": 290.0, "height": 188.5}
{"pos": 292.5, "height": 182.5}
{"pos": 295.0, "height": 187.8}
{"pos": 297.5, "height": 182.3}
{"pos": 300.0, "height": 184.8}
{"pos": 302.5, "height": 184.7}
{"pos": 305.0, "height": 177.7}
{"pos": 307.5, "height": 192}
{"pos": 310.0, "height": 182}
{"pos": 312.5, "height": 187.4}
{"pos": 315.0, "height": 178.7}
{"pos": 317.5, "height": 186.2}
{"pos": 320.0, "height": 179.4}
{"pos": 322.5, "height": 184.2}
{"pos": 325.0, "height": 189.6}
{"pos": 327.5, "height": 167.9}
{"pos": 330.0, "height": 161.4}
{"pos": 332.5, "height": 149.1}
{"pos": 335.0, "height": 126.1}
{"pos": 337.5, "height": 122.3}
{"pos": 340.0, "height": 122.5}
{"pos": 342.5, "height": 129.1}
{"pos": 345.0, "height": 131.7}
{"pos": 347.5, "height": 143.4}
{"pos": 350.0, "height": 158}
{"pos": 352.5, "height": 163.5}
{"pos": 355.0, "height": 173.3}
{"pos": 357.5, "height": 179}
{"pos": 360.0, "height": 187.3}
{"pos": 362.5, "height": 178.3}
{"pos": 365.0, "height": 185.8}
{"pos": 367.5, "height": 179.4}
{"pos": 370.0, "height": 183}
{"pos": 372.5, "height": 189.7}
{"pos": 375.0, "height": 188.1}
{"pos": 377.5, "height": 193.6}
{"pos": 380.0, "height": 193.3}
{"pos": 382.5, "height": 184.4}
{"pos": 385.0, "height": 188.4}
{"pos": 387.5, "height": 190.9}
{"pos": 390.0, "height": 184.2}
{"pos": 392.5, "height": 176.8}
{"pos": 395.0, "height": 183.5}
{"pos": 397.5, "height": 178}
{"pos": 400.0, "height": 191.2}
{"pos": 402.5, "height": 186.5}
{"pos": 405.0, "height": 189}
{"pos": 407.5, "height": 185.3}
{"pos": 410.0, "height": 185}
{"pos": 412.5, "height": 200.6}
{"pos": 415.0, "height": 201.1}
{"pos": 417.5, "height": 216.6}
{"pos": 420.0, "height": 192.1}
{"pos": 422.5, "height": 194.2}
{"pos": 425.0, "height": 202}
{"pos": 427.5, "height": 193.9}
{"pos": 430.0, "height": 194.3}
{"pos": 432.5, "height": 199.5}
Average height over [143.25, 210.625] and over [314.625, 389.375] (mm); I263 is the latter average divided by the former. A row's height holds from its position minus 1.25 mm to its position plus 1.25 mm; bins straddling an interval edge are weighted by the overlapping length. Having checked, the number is 0.8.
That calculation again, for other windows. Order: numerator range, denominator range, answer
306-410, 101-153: 0.87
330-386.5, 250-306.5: 0.89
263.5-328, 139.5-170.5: 0.82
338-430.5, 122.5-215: 0.85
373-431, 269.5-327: 1.03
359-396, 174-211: 0.91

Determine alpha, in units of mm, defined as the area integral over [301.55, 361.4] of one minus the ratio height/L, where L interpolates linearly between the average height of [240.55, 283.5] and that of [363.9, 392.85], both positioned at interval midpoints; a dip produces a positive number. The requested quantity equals 7.06 mm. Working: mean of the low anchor 187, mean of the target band 165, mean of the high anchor 187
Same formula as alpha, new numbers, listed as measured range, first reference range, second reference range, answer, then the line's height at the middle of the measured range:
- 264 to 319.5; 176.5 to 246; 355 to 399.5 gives 0.7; 189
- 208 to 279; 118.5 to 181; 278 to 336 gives 2.7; 195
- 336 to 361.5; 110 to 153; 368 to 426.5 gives 5.5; 192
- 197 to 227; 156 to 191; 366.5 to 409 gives 3.3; 218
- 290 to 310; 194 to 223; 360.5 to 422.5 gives 0.7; 191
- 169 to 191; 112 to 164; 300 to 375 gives -2.2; 199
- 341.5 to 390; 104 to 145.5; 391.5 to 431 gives 4.4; 193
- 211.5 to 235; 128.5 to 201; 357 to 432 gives 2.4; 209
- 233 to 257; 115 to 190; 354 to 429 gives 2.4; 205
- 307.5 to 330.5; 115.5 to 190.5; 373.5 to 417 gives 1.9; 197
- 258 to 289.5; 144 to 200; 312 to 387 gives 0.1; 190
